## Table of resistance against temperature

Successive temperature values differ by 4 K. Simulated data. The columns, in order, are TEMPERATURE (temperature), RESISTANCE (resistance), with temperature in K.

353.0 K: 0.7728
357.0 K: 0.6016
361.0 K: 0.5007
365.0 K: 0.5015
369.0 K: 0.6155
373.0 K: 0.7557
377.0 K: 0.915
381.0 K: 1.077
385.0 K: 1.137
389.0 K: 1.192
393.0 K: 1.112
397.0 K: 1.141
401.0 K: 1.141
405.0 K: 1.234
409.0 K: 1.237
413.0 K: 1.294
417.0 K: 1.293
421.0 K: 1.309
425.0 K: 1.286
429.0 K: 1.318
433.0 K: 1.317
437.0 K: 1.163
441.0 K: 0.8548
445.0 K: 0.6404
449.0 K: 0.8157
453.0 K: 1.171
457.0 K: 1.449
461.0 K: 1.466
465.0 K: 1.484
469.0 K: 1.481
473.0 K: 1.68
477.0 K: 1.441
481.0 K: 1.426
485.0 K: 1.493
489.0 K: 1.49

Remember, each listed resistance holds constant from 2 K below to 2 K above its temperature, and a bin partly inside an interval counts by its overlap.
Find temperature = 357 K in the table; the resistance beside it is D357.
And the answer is 0.6016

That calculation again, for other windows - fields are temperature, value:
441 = 0.8548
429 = 1.318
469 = 1.481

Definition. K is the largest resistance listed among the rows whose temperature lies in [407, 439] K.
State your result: 1.318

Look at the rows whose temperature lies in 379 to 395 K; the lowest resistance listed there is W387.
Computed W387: 1.077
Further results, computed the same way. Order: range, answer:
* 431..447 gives 0.6404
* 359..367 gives 0.5007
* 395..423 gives 1.141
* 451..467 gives 1.171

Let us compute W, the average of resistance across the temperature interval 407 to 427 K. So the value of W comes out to 1.28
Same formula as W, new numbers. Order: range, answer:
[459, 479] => 1.51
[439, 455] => 0.87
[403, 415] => 1.26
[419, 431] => 1.3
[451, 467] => 1.39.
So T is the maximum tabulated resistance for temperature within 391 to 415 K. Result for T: 1.294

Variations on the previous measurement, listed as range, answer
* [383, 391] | 1.192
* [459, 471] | 1.484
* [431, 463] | 1.466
